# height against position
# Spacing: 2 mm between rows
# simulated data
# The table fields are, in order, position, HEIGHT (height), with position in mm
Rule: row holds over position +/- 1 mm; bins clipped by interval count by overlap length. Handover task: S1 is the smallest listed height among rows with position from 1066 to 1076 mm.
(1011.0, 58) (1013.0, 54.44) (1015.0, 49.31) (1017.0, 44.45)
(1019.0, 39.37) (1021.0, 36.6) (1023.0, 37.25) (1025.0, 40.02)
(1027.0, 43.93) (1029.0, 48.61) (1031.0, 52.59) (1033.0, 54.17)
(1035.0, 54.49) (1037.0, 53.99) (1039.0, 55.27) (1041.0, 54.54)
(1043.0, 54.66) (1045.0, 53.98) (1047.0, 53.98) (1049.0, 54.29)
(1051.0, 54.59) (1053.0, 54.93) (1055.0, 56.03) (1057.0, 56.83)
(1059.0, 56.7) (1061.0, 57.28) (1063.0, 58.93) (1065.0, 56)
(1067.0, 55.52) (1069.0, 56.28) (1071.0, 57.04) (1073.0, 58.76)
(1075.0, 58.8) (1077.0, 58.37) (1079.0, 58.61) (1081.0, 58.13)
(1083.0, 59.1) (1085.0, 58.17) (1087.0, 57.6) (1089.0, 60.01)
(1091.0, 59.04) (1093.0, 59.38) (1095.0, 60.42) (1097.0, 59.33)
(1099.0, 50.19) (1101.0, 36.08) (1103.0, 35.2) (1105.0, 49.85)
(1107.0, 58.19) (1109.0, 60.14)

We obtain 55.52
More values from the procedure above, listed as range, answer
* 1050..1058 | 54.59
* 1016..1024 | 36.6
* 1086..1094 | 57.6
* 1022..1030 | 37.25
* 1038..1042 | 54.54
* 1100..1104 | 35.2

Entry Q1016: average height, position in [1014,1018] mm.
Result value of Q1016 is 46.9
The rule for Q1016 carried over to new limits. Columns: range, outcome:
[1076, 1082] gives 58.4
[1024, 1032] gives 46.3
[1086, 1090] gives 58.8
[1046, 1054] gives 54.4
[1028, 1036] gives 52.5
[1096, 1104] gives 45.2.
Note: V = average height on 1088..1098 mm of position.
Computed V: 59.6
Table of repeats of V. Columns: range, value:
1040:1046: 54.4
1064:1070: 55.9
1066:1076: 57.3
